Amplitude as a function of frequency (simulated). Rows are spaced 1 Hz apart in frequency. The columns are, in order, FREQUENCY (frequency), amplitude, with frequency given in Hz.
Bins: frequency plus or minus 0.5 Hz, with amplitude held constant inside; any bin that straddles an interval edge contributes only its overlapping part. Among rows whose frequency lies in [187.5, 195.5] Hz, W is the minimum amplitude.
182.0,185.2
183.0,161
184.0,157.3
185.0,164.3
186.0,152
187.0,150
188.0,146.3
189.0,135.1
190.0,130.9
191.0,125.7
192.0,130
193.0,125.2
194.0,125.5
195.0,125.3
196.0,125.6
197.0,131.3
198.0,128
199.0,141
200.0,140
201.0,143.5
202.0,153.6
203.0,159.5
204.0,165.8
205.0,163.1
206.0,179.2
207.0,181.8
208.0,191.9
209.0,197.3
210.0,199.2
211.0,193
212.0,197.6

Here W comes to 125.2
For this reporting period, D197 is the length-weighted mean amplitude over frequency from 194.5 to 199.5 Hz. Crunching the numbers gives 130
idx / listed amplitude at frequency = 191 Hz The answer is 125.7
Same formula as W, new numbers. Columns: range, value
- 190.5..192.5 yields 125.7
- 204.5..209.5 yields 163.1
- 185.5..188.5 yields 146.3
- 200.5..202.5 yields 143.5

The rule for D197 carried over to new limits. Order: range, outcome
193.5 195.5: 125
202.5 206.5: 167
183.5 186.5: 158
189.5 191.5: 128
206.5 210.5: 193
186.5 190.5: 141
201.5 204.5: 160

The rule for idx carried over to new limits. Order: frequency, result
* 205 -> 163.1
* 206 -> 179.2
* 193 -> 125.2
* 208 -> 191.9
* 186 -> 152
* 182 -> 185.2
